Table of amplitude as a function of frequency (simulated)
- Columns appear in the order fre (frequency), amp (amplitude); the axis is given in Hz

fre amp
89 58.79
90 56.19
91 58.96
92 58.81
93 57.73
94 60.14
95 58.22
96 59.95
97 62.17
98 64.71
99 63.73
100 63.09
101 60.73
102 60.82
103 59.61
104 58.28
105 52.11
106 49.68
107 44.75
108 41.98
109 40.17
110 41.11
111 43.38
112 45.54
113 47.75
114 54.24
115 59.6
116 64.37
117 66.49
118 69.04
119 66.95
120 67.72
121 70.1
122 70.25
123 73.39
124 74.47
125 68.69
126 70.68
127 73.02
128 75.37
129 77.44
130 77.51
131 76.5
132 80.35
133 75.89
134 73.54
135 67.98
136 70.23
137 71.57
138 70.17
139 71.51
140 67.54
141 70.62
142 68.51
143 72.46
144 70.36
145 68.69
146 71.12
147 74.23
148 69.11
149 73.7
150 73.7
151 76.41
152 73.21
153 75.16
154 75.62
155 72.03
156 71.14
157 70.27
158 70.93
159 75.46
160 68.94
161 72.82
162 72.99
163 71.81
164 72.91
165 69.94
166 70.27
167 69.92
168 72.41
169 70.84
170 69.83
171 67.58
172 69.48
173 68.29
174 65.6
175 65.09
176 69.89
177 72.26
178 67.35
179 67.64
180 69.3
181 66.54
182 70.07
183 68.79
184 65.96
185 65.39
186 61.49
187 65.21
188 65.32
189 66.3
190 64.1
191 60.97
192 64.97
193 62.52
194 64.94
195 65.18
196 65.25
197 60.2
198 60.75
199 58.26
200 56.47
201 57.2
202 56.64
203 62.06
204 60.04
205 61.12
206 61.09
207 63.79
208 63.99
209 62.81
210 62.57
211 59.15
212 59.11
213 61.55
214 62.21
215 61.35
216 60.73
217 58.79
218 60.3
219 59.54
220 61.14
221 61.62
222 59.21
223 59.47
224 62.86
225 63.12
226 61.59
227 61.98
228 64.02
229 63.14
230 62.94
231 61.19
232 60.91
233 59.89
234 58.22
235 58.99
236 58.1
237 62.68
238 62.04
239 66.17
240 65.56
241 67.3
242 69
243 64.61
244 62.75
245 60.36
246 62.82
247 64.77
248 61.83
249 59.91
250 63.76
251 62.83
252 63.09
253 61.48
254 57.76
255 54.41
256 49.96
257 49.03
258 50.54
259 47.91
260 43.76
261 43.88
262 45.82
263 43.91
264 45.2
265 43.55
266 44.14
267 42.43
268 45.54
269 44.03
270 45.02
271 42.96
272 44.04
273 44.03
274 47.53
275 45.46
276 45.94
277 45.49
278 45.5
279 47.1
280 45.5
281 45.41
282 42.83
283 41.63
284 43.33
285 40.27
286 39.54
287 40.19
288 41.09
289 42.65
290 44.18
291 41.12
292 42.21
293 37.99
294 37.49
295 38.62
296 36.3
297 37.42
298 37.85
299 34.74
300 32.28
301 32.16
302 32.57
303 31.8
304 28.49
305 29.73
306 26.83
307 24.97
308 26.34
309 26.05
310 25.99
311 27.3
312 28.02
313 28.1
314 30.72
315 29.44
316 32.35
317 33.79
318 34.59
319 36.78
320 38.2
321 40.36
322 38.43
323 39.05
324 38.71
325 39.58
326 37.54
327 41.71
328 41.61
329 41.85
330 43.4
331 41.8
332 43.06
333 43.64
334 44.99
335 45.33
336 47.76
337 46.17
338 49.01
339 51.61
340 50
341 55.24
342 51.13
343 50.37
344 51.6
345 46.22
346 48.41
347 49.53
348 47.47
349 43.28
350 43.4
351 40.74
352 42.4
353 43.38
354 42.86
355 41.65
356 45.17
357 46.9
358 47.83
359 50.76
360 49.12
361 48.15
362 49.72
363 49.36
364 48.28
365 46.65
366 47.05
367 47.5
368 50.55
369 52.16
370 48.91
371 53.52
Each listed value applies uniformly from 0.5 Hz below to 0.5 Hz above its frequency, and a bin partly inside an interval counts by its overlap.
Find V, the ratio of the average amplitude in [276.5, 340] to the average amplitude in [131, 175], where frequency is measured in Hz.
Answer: 0.5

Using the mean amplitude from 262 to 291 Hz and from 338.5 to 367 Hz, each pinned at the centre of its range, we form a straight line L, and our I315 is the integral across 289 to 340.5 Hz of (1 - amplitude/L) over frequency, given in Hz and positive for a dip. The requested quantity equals 9.7 Hz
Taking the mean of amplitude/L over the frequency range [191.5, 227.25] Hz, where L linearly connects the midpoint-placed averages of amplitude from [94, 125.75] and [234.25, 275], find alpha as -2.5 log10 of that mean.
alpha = -0.102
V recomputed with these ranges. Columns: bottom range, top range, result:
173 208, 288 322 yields 0.53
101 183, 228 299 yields 0.75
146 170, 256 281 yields 0.63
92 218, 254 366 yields 0.64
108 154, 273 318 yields 0.54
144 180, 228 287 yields 0.74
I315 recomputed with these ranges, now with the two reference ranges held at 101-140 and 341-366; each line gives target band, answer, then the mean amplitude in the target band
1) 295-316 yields 8.3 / 30.6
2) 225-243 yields -2.3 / 62.6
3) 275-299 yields 4.7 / 41.7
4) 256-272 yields 2.4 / 45.3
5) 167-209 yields -4.3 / 64.9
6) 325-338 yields 1.4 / 43.3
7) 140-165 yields -4.3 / 72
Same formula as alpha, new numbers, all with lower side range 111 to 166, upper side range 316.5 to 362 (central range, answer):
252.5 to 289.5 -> 0.17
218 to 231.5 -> -0.05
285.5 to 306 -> 0.34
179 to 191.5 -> -0.03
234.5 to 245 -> -0.12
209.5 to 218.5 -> 0.00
